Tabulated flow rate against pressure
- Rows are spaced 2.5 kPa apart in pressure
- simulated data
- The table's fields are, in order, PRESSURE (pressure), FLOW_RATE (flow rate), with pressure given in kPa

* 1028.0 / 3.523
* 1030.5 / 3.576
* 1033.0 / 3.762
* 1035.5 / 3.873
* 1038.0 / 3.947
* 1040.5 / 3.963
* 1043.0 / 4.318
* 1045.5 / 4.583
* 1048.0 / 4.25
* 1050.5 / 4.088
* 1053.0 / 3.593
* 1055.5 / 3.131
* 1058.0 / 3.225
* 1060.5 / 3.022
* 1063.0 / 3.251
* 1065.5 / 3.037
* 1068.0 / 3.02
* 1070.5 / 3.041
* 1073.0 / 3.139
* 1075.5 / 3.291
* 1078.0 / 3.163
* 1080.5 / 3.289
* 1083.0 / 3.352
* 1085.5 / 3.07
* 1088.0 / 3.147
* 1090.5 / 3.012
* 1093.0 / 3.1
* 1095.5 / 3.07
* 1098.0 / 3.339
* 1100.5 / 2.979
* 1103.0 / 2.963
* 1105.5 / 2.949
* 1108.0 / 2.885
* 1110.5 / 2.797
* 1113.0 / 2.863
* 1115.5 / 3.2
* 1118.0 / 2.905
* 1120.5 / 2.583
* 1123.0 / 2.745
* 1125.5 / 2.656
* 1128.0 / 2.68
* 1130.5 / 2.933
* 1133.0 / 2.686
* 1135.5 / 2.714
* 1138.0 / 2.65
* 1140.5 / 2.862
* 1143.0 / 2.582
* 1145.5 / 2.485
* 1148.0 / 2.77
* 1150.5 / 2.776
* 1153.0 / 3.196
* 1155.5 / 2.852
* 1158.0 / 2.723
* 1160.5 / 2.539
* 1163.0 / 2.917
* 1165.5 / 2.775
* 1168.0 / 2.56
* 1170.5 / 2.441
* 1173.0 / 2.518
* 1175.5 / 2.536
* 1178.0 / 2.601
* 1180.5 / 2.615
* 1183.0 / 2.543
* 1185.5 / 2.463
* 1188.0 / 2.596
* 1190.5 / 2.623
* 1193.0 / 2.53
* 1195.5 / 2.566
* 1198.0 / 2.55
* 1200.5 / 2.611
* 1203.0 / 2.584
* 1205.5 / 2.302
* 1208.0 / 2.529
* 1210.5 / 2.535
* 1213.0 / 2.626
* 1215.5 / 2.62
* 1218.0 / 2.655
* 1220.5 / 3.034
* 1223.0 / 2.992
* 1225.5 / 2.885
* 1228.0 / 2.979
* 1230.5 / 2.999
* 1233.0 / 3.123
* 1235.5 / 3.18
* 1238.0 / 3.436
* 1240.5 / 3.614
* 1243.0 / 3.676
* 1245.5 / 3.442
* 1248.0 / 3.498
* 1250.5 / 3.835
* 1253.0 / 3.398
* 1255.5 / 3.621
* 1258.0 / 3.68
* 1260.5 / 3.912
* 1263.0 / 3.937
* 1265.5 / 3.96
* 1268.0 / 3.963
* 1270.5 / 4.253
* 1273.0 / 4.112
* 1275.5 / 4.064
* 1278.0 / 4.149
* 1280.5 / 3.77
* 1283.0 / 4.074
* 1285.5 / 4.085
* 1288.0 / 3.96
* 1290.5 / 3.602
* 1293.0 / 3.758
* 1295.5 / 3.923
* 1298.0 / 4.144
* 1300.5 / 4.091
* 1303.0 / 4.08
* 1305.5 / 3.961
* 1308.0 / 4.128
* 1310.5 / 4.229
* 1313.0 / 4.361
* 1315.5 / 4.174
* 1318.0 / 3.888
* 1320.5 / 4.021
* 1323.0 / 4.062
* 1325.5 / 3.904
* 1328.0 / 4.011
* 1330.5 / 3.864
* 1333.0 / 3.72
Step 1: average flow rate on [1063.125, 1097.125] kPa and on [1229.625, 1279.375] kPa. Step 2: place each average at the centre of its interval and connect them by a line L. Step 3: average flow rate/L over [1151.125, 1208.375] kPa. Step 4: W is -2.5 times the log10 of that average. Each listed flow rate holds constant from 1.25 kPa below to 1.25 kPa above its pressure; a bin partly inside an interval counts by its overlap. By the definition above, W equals 0.30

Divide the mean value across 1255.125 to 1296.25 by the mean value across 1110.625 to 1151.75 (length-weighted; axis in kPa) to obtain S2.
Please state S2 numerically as 1.4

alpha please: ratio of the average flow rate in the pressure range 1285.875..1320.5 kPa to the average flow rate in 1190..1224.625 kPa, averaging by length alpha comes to 1.53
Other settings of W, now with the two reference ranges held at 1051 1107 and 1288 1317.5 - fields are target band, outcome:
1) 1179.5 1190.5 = 0.36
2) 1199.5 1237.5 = 0.31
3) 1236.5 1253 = 0.07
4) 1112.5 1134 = 0.19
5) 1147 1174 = 0.26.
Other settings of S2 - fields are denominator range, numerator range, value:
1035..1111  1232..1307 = 1.14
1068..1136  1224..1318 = 1.27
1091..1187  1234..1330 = 1.40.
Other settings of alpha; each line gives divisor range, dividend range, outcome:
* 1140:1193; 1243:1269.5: 1.40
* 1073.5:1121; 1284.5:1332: 1.31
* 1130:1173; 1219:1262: 1.24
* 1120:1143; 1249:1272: 1.41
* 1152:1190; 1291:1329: 1.52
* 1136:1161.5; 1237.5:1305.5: 1.41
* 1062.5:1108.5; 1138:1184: 0.86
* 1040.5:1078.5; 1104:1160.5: 0.80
